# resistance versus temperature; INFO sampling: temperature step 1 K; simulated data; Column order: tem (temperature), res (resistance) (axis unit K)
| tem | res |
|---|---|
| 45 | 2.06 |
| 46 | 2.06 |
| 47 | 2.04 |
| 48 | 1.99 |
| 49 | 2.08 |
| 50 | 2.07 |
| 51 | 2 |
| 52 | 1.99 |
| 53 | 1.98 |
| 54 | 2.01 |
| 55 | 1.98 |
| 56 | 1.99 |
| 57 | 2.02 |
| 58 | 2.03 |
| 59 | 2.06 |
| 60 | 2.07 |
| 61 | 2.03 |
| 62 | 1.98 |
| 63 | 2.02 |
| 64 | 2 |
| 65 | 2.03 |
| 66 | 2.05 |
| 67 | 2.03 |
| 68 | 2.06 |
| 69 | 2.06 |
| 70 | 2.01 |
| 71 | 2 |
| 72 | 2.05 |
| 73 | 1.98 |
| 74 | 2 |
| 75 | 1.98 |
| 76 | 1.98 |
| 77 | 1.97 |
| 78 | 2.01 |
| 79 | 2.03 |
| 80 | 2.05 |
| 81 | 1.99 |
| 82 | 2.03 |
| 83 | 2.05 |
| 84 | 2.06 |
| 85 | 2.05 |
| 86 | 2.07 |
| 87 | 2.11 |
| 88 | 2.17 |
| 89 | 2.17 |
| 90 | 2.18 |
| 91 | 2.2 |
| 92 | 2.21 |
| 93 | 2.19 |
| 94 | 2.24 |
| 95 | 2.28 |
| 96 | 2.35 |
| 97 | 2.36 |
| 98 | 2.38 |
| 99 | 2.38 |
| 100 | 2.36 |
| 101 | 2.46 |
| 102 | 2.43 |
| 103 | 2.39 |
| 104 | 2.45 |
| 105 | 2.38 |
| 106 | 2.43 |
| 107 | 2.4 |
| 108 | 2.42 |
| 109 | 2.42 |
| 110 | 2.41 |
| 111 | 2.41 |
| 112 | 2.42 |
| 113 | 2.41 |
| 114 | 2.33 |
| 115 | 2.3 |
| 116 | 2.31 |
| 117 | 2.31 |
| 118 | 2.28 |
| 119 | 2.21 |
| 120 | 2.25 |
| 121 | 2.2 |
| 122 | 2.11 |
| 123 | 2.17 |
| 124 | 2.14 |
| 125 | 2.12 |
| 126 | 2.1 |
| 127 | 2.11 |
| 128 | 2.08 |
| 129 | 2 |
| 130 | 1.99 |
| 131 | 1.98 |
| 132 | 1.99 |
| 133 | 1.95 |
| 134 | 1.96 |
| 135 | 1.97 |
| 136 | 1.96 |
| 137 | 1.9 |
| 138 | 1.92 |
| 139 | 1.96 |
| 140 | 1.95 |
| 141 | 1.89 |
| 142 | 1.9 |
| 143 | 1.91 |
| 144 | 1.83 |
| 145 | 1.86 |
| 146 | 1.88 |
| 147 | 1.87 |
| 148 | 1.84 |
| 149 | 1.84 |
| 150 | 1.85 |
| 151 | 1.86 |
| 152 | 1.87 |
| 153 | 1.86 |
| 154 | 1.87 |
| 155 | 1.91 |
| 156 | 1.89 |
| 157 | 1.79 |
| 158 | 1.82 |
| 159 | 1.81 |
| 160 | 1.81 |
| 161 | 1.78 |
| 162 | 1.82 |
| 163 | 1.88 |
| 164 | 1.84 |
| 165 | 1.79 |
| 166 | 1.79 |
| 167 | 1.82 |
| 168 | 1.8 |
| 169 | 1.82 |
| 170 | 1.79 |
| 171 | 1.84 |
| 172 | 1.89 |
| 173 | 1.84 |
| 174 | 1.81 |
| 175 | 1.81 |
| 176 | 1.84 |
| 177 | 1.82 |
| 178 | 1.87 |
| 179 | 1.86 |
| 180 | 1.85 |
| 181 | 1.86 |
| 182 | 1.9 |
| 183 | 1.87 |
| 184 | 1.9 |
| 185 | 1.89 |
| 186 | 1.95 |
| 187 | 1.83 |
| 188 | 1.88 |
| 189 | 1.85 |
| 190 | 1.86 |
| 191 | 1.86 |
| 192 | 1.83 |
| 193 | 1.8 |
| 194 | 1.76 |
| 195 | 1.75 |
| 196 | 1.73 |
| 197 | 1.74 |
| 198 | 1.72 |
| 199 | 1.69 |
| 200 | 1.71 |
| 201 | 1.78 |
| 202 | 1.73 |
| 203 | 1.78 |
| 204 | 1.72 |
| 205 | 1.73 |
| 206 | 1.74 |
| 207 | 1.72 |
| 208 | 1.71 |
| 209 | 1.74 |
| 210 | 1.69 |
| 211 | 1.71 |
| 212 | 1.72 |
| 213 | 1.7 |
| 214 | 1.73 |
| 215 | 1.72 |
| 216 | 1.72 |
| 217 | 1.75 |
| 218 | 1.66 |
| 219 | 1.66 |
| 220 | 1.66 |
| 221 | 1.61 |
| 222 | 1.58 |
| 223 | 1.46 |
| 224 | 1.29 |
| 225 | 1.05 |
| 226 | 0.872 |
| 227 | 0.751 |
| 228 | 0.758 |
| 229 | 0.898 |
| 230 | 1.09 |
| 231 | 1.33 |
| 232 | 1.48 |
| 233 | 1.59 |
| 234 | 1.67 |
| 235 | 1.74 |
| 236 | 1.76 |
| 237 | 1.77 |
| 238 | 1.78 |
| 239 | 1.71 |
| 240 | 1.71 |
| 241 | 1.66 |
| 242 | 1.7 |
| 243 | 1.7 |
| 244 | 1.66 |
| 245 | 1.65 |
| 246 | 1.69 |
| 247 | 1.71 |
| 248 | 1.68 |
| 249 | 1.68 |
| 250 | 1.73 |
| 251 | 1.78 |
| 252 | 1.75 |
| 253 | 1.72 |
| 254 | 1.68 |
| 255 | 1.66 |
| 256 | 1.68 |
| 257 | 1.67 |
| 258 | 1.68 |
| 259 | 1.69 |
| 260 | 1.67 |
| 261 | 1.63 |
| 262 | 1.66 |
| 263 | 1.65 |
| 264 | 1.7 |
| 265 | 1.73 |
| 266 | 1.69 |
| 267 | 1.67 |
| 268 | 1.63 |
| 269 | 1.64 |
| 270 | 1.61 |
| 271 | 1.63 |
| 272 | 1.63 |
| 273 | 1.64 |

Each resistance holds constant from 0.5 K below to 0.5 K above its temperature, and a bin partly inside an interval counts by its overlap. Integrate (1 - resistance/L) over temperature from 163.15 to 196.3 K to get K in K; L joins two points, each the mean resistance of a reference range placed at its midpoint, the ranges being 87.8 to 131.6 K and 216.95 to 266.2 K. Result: 1.03 K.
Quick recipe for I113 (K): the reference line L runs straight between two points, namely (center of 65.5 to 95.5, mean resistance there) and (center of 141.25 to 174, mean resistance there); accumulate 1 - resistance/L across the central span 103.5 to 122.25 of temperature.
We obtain -3.45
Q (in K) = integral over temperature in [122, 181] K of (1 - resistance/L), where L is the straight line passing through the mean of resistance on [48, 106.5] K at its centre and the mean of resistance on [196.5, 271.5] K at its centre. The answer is -0.5 K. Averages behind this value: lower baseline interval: 2.12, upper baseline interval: 1.62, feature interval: 1.9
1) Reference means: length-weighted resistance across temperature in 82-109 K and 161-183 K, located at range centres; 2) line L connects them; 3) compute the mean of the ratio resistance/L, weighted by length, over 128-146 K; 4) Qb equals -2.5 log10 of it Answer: 0.05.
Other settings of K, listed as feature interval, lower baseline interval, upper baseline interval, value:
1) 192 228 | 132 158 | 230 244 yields 2.1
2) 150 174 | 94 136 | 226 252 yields 1.8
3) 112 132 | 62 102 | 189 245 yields -2.1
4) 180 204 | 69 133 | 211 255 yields -0.7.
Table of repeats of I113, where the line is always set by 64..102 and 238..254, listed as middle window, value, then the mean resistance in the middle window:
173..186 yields 0.1 K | 1.86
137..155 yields 0.7 K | 1.88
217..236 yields 4.2 K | 1.36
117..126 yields -0.7 K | 2.19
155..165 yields 0.5 K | 1.83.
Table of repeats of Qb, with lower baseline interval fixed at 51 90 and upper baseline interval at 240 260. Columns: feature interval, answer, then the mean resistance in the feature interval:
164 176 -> 0.01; 1.82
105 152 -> -0.09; 2.1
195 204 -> 0.03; 1.73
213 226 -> 0.13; 1.55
